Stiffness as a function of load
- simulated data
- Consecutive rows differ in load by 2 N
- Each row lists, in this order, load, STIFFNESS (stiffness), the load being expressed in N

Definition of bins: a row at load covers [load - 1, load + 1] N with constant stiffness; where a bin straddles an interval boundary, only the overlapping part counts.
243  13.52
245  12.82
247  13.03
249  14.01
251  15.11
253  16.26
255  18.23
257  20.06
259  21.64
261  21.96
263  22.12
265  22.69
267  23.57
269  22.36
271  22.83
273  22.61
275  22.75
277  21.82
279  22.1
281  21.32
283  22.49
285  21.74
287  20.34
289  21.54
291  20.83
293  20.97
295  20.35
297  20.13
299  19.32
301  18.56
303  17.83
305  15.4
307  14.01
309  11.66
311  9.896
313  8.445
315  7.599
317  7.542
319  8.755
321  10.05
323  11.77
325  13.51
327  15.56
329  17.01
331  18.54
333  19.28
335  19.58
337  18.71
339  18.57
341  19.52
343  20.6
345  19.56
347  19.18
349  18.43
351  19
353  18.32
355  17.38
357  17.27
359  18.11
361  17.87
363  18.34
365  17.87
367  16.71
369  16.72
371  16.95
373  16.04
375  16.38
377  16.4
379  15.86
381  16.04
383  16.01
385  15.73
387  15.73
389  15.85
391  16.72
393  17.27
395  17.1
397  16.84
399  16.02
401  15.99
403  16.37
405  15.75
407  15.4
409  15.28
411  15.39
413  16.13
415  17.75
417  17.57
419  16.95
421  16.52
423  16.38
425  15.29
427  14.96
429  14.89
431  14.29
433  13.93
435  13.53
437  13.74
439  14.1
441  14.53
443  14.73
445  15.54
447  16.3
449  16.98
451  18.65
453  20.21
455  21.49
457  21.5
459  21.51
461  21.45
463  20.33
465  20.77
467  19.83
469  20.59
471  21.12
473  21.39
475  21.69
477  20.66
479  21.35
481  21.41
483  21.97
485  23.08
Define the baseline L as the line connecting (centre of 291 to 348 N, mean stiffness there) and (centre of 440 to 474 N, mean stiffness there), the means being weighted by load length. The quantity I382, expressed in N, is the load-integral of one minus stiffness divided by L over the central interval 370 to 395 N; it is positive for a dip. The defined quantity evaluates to 1.6 N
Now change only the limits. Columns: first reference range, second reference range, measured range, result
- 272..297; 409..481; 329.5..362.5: 2.26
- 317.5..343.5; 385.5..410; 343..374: -3.58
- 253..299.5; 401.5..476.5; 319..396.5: 9.51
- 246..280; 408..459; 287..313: 2.81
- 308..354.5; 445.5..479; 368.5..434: 6.66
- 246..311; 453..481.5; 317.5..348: 5.26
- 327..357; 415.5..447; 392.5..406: 0.01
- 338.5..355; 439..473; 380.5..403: 3.23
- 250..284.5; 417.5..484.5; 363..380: 2.41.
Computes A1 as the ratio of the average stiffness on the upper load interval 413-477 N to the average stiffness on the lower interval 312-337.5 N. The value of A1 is 1.32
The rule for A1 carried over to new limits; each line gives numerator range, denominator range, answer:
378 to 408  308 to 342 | 1.17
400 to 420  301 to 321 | 1.41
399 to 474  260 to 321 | 0.94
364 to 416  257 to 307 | 0.78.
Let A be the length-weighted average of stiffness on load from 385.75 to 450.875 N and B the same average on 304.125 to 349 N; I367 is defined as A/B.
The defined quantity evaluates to 1.1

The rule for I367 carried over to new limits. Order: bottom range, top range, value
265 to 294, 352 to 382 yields 0.78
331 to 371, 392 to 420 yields 0.89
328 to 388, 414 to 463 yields 0.95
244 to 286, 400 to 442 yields 0.77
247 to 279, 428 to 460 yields 0.82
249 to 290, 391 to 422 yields 0.78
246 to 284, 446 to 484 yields 1.01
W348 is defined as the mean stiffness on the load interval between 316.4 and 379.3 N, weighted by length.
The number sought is 16.8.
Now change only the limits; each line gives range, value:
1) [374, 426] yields 16.3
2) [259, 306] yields 21.1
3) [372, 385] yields 16.1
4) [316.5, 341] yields 15.2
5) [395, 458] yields 16.2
